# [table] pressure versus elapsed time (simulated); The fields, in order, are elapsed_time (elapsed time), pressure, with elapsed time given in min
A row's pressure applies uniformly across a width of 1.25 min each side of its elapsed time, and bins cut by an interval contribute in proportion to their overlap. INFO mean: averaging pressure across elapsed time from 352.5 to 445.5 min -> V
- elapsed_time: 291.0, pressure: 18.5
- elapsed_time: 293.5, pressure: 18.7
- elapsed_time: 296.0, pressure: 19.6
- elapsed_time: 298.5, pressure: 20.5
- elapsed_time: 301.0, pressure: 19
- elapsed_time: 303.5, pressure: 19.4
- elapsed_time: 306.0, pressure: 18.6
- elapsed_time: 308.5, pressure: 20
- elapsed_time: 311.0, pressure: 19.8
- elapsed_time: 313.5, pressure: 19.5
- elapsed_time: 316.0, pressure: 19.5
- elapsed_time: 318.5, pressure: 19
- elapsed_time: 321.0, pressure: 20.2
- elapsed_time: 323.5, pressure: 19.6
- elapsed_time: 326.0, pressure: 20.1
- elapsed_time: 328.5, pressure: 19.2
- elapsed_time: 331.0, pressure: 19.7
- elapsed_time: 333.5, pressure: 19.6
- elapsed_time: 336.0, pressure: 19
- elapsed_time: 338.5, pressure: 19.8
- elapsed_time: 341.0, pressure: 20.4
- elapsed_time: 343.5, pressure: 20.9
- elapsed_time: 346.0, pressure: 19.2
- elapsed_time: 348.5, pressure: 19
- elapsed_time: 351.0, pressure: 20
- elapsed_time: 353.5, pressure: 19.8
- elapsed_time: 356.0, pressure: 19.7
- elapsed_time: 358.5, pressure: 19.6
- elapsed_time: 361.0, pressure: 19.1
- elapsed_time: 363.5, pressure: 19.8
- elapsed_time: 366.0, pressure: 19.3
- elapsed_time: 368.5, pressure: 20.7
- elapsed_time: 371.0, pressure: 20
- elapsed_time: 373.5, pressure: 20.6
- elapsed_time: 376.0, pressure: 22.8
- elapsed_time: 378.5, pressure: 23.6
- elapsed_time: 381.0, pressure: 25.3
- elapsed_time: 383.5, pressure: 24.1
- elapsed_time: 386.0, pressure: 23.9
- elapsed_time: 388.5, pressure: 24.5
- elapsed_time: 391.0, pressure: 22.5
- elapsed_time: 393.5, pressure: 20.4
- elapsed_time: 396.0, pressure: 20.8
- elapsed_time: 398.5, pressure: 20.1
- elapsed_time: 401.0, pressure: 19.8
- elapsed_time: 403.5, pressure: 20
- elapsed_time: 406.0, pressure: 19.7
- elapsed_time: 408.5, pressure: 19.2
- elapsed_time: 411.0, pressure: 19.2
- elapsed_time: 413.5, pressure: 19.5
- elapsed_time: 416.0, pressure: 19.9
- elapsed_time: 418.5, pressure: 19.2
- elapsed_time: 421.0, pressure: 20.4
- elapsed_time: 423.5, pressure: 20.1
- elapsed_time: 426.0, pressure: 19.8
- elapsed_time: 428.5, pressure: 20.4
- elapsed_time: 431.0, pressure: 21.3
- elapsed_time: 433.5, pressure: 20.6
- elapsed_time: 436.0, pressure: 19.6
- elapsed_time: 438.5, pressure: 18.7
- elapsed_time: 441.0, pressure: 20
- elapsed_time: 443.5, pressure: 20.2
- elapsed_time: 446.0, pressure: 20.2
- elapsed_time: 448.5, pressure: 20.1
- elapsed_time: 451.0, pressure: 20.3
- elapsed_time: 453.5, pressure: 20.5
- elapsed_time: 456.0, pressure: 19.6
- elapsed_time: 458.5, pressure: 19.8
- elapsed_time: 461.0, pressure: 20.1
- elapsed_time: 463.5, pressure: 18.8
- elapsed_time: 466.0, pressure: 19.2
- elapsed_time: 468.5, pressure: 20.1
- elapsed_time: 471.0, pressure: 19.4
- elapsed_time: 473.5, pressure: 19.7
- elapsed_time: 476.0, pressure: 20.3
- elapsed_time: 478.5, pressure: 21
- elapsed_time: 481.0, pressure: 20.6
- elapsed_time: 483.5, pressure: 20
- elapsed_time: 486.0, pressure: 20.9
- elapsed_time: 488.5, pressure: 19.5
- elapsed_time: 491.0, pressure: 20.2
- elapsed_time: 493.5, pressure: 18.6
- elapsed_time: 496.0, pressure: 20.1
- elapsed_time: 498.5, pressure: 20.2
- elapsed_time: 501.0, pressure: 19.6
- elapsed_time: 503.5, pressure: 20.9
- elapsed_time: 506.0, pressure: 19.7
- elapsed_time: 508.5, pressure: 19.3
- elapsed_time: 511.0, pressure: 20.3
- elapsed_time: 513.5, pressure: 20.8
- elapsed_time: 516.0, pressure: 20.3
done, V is 20.7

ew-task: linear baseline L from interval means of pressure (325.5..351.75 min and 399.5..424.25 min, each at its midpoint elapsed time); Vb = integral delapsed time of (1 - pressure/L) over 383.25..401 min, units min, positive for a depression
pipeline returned -2.1 min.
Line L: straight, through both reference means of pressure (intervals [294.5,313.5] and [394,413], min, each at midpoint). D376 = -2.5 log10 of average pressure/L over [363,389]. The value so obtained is -0.13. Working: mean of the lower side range 19.5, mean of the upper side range 19.8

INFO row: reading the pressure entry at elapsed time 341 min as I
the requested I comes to 20.4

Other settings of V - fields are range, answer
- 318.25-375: 19.8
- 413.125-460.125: 20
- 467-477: 19.8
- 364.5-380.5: 21.3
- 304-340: 19.5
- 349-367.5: 19.6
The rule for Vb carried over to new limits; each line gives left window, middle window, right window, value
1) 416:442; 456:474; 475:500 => 0.4 min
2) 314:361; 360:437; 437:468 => -4.4 min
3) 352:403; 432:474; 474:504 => 1.4 min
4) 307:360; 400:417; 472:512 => 0.2 min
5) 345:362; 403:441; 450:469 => -0.3 min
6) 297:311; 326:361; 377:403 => 2.0 min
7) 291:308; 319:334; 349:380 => 0.0 min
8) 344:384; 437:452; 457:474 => -0.1 min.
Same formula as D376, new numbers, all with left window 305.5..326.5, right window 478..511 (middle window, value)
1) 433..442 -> 0.014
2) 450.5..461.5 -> -0.005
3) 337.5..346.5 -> -0.027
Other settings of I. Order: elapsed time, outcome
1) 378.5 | 23.6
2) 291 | 18.5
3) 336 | 19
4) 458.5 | 19.8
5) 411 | 19.2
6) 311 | 19.8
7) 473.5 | 19.7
